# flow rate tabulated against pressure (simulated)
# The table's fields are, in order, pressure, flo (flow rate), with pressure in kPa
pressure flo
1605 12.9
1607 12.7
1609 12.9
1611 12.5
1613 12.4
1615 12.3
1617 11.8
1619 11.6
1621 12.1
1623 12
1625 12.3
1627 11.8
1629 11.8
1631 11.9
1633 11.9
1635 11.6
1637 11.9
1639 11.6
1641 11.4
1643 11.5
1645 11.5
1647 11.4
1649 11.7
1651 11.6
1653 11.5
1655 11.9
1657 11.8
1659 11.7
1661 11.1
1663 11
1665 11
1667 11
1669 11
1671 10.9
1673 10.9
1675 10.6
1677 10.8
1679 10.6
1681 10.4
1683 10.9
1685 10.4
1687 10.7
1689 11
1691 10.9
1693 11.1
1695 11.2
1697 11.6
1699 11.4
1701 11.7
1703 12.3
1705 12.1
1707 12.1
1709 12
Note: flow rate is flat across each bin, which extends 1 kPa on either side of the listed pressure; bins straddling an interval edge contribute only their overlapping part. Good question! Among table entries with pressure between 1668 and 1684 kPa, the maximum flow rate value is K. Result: 11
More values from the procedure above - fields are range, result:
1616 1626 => 12.3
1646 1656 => 11.9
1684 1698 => 11.6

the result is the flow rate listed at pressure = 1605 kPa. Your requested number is 12.9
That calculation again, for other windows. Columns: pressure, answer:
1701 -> 11.7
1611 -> 12.5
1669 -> 11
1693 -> 11.1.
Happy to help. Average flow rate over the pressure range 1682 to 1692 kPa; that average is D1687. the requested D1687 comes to 10.8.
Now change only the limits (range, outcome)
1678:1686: 10.6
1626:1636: 11.8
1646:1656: 11.6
